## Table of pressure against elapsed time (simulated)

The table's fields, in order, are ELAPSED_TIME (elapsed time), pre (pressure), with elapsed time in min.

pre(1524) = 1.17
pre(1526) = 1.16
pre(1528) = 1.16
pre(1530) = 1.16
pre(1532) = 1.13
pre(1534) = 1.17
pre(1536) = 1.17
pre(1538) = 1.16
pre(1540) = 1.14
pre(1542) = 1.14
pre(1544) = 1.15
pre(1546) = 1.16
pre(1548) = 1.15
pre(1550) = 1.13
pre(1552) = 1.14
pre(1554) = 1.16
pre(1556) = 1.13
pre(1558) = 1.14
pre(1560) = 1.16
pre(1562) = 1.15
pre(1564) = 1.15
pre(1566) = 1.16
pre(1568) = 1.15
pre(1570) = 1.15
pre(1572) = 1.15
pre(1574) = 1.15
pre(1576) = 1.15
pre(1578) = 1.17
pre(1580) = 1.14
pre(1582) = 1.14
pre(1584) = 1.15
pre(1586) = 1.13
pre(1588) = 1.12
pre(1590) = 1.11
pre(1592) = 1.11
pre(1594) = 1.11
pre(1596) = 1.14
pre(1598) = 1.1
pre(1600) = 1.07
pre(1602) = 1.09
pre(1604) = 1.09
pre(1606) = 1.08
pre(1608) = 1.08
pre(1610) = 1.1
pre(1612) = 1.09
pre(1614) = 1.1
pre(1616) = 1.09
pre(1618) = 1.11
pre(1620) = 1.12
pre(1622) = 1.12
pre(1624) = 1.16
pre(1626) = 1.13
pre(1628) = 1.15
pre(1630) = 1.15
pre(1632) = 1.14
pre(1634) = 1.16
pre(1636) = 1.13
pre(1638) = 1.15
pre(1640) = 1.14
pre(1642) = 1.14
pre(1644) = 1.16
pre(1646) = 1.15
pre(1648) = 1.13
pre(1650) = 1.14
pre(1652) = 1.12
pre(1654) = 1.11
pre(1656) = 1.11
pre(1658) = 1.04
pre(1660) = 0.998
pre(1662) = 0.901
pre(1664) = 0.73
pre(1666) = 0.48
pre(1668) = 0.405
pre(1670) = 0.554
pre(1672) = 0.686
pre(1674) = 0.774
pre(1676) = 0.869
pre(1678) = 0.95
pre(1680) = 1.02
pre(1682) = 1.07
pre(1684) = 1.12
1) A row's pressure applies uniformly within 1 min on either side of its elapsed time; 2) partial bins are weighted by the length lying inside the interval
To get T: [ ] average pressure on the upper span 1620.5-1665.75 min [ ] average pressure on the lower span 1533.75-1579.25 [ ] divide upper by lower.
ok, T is 0.9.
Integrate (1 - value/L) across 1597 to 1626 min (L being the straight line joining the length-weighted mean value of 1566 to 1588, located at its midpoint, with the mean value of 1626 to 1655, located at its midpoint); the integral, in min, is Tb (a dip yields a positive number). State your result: 1.1 min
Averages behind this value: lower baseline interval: 1.15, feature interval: 1.1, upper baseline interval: 1.14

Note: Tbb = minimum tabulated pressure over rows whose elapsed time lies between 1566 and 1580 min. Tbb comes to 1.14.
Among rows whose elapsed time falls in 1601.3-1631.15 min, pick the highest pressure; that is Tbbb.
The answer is 1.16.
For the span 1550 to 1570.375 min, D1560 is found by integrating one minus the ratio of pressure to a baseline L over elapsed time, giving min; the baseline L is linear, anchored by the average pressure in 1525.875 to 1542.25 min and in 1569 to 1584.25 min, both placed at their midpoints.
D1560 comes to 0.1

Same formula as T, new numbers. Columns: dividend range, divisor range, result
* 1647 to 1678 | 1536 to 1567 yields 0.76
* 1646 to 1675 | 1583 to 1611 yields 0.80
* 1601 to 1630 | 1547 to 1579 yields 0.97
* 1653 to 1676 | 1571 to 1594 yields 0.71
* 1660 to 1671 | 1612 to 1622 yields 0.59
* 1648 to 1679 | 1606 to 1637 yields 0.77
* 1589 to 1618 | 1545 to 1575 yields 0.96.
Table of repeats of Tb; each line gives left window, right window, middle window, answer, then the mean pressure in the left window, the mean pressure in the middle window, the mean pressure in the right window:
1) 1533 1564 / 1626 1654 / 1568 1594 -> 0.2 min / 1.15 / 1.14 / 1.14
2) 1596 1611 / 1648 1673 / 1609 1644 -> -4.6 min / 1.09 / 1.13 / 0.867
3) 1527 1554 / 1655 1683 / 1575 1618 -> -4.4 min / 1.15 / 1.11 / 0.828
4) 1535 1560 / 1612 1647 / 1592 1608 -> 0.6 min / 1.15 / 1.1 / 1.13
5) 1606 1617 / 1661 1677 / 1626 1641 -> -3.4 min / 1.09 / 1.14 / 0.675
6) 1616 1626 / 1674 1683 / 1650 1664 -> -0.2 min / 1.12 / 1.03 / 0.955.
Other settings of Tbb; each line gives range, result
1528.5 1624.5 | 1.07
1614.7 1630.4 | 1.09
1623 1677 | 0.405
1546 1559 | 1.13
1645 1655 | 1.11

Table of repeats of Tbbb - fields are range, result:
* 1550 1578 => 1.17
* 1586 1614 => 1.14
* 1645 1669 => 1.15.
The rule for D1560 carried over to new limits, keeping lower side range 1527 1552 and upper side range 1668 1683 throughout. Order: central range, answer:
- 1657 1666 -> -0.2 min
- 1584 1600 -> -1.5 min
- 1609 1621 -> -1.7 min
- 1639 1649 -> -2.8 min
